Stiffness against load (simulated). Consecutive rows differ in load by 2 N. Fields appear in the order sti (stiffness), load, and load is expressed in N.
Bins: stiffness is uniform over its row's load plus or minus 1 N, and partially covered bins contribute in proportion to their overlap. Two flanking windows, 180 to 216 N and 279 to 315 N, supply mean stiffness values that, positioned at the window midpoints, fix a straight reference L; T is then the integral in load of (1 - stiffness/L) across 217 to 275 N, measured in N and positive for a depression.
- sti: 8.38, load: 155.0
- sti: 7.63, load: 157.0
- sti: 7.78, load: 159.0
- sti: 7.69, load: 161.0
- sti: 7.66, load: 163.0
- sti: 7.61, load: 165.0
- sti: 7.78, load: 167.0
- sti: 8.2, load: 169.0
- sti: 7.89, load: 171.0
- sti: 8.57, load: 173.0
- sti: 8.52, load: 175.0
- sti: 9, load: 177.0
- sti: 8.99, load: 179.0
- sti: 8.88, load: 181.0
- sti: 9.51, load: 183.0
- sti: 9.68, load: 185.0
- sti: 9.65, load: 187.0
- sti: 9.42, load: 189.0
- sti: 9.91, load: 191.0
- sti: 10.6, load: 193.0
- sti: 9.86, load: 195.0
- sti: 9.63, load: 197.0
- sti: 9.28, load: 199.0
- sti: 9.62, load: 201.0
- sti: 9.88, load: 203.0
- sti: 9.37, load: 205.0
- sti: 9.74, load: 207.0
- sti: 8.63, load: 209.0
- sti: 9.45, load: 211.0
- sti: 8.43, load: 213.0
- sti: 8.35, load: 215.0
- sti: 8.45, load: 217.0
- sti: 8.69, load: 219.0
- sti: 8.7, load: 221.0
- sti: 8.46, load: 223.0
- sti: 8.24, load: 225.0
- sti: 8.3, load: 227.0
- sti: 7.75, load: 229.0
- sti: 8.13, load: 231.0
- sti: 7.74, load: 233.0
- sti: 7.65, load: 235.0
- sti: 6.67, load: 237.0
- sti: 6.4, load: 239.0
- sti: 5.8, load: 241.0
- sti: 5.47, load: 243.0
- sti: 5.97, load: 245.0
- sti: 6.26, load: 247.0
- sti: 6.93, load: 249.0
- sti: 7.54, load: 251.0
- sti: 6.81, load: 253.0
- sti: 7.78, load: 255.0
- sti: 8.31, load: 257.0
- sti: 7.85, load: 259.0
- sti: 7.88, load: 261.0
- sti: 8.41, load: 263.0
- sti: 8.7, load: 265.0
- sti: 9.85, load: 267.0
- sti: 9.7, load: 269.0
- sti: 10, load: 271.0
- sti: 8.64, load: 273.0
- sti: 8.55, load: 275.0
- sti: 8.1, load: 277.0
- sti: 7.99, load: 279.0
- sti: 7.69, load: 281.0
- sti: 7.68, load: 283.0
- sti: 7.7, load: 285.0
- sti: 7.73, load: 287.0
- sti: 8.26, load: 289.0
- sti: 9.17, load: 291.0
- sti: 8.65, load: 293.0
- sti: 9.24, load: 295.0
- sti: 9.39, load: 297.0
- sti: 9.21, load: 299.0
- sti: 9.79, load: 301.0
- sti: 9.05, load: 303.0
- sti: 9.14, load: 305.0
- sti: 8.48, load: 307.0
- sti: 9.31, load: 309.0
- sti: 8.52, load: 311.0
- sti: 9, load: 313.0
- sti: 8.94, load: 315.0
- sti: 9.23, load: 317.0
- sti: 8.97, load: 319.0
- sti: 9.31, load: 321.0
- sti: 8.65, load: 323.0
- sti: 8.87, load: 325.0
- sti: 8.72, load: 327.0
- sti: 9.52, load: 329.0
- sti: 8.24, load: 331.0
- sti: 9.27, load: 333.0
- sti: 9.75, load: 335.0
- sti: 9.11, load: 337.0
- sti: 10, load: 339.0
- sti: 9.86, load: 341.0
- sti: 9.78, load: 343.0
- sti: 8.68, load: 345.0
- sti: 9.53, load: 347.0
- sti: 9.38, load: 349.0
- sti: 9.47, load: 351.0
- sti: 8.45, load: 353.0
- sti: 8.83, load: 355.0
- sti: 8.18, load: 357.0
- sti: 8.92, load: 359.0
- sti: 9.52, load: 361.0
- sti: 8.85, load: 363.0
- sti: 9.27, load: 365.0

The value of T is 7.9 N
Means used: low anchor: 9.44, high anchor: 8.69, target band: 7.83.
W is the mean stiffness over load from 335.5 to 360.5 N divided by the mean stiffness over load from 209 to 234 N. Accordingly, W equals 1.1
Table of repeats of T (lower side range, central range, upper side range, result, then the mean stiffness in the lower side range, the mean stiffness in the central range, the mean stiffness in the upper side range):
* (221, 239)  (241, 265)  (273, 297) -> 2.5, 7.83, 7.21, 8.31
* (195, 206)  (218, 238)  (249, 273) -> 2.2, 9.58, 8.03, 8.38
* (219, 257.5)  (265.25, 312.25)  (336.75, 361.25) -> -3.4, 7.33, 8.78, 9.2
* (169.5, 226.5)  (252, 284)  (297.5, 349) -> 2.7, 9.11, 8.37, 9.16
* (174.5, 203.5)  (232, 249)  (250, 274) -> 4.4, 9.51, 6.52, 8.46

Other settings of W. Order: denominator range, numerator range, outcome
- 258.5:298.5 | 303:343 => 1.06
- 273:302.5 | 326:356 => 1.08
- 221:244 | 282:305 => 1.18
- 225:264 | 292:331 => 1.24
